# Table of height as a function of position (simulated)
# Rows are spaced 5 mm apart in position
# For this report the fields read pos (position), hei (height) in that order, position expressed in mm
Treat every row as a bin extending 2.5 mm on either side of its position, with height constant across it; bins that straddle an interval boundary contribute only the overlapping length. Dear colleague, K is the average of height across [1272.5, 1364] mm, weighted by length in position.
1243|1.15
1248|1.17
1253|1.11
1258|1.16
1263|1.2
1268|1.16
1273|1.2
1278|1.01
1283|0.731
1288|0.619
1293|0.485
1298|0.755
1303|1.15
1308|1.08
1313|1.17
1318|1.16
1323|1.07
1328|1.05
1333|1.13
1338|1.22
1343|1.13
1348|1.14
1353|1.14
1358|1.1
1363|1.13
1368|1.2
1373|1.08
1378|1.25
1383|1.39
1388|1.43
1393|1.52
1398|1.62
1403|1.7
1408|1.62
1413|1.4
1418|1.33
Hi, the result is 1.02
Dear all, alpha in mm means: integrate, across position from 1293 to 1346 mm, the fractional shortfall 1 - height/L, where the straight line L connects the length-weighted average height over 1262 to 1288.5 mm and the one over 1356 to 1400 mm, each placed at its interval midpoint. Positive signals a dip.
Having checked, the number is 3.3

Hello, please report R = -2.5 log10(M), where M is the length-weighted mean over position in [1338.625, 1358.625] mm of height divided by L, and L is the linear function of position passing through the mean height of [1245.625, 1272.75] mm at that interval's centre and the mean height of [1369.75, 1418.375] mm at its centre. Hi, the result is 0.18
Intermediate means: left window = 1.16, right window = 1.43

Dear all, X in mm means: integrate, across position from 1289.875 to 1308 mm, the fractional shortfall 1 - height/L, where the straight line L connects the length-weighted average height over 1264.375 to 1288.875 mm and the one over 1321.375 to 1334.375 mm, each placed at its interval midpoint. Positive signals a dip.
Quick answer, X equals 3.5 mm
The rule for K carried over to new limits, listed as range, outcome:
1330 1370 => 1.15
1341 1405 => 1.29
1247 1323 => 1.01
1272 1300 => 0.779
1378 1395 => 1.42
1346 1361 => 1.13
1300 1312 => 1.11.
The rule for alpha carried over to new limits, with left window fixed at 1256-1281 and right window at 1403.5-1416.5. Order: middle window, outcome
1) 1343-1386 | 6.83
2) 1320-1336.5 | 2.63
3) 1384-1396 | 0.00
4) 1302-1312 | 1.00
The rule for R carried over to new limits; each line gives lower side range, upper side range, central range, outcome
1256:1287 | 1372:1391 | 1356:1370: 0.112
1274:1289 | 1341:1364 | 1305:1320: -0.174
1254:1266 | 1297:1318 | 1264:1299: 0.285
